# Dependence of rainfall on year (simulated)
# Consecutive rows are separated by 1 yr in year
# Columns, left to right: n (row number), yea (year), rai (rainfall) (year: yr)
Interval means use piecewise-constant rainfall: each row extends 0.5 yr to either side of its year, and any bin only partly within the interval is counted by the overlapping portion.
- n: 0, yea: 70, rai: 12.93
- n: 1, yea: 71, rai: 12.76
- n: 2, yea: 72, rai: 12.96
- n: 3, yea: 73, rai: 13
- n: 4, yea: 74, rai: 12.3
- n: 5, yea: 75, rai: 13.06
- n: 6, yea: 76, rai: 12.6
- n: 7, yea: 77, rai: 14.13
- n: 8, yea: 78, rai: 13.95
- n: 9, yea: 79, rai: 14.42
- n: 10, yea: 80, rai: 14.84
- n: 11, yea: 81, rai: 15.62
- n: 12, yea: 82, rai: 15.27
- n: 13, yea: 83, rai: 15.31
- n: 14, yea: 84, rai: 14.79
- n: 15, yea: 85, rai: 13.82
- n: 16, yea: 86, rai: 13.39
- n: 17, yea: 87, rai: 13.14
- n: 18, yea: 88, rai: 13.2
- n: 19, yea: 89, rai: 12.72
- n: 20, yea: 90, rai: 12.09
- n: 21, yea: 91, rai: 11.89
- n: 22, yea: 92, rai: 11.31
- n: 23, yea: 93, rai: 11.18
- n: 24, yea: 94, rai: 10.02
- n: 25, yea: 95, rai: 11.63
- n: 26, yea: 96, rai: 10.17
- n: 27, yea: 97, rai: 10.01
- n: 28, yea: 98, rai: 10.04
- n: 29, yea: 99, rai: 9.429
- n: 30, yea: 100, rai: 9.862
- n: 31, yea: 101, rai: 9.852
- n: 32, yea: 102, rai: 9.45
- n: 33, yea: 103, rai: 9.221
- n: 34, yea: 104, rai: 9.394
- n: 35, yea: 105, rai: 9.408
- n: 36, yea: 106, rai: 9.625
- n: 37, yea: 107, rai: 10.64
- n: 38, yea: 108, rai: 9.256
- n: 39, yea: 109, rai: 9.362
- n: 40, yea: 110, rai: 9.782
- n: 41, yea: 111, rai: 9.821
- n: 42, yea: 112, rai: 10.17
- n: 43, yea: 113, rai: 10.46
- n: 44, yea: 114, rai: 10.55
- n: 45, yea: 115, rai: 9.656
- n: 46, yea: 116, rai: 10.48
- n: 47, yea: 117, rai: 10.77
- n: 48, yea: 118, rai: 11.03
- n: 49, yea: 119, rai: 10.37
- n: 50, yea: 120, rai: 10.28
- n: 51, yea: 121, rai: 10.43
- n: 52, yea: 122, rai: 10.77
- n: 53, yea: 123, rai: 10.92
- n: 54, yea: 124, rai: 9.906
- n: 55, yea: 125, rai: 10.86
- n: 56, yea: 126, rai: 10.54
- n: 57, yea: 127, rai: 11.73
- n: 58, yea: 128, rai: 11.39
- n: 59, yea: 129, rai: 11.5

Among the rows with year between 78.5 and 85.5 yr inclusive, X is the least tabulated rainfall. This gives 13.82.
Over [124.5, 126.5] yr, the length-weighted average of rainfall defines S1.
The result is 10.7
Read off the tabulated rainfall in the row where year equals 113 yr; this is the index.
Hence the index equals 10.46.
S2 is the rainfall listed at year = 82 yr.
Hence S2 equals 15.27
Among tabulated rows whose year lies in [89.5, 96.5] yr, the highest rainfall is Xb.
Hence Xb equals 12.09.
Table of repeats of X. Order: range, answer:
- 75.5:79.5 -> 12.6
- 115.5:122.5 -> 10.28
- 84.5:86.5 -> 13.39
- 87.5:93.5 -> 11.18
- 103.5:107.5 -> 9.394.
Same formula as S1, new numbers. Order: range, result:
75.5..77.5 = 13.4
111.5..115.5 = 10.2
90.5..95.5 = 11.2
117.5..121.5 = 10.5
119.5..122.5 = 10.5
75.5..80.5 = 14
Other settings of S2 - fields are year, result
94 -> 10.02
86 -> 13.39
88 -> 13.2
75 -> 13.06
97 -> 10.01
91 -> 11.89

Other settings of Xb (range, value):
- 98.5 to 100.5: 9.862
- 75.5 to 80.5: 14.84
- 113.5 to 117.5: 10.77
